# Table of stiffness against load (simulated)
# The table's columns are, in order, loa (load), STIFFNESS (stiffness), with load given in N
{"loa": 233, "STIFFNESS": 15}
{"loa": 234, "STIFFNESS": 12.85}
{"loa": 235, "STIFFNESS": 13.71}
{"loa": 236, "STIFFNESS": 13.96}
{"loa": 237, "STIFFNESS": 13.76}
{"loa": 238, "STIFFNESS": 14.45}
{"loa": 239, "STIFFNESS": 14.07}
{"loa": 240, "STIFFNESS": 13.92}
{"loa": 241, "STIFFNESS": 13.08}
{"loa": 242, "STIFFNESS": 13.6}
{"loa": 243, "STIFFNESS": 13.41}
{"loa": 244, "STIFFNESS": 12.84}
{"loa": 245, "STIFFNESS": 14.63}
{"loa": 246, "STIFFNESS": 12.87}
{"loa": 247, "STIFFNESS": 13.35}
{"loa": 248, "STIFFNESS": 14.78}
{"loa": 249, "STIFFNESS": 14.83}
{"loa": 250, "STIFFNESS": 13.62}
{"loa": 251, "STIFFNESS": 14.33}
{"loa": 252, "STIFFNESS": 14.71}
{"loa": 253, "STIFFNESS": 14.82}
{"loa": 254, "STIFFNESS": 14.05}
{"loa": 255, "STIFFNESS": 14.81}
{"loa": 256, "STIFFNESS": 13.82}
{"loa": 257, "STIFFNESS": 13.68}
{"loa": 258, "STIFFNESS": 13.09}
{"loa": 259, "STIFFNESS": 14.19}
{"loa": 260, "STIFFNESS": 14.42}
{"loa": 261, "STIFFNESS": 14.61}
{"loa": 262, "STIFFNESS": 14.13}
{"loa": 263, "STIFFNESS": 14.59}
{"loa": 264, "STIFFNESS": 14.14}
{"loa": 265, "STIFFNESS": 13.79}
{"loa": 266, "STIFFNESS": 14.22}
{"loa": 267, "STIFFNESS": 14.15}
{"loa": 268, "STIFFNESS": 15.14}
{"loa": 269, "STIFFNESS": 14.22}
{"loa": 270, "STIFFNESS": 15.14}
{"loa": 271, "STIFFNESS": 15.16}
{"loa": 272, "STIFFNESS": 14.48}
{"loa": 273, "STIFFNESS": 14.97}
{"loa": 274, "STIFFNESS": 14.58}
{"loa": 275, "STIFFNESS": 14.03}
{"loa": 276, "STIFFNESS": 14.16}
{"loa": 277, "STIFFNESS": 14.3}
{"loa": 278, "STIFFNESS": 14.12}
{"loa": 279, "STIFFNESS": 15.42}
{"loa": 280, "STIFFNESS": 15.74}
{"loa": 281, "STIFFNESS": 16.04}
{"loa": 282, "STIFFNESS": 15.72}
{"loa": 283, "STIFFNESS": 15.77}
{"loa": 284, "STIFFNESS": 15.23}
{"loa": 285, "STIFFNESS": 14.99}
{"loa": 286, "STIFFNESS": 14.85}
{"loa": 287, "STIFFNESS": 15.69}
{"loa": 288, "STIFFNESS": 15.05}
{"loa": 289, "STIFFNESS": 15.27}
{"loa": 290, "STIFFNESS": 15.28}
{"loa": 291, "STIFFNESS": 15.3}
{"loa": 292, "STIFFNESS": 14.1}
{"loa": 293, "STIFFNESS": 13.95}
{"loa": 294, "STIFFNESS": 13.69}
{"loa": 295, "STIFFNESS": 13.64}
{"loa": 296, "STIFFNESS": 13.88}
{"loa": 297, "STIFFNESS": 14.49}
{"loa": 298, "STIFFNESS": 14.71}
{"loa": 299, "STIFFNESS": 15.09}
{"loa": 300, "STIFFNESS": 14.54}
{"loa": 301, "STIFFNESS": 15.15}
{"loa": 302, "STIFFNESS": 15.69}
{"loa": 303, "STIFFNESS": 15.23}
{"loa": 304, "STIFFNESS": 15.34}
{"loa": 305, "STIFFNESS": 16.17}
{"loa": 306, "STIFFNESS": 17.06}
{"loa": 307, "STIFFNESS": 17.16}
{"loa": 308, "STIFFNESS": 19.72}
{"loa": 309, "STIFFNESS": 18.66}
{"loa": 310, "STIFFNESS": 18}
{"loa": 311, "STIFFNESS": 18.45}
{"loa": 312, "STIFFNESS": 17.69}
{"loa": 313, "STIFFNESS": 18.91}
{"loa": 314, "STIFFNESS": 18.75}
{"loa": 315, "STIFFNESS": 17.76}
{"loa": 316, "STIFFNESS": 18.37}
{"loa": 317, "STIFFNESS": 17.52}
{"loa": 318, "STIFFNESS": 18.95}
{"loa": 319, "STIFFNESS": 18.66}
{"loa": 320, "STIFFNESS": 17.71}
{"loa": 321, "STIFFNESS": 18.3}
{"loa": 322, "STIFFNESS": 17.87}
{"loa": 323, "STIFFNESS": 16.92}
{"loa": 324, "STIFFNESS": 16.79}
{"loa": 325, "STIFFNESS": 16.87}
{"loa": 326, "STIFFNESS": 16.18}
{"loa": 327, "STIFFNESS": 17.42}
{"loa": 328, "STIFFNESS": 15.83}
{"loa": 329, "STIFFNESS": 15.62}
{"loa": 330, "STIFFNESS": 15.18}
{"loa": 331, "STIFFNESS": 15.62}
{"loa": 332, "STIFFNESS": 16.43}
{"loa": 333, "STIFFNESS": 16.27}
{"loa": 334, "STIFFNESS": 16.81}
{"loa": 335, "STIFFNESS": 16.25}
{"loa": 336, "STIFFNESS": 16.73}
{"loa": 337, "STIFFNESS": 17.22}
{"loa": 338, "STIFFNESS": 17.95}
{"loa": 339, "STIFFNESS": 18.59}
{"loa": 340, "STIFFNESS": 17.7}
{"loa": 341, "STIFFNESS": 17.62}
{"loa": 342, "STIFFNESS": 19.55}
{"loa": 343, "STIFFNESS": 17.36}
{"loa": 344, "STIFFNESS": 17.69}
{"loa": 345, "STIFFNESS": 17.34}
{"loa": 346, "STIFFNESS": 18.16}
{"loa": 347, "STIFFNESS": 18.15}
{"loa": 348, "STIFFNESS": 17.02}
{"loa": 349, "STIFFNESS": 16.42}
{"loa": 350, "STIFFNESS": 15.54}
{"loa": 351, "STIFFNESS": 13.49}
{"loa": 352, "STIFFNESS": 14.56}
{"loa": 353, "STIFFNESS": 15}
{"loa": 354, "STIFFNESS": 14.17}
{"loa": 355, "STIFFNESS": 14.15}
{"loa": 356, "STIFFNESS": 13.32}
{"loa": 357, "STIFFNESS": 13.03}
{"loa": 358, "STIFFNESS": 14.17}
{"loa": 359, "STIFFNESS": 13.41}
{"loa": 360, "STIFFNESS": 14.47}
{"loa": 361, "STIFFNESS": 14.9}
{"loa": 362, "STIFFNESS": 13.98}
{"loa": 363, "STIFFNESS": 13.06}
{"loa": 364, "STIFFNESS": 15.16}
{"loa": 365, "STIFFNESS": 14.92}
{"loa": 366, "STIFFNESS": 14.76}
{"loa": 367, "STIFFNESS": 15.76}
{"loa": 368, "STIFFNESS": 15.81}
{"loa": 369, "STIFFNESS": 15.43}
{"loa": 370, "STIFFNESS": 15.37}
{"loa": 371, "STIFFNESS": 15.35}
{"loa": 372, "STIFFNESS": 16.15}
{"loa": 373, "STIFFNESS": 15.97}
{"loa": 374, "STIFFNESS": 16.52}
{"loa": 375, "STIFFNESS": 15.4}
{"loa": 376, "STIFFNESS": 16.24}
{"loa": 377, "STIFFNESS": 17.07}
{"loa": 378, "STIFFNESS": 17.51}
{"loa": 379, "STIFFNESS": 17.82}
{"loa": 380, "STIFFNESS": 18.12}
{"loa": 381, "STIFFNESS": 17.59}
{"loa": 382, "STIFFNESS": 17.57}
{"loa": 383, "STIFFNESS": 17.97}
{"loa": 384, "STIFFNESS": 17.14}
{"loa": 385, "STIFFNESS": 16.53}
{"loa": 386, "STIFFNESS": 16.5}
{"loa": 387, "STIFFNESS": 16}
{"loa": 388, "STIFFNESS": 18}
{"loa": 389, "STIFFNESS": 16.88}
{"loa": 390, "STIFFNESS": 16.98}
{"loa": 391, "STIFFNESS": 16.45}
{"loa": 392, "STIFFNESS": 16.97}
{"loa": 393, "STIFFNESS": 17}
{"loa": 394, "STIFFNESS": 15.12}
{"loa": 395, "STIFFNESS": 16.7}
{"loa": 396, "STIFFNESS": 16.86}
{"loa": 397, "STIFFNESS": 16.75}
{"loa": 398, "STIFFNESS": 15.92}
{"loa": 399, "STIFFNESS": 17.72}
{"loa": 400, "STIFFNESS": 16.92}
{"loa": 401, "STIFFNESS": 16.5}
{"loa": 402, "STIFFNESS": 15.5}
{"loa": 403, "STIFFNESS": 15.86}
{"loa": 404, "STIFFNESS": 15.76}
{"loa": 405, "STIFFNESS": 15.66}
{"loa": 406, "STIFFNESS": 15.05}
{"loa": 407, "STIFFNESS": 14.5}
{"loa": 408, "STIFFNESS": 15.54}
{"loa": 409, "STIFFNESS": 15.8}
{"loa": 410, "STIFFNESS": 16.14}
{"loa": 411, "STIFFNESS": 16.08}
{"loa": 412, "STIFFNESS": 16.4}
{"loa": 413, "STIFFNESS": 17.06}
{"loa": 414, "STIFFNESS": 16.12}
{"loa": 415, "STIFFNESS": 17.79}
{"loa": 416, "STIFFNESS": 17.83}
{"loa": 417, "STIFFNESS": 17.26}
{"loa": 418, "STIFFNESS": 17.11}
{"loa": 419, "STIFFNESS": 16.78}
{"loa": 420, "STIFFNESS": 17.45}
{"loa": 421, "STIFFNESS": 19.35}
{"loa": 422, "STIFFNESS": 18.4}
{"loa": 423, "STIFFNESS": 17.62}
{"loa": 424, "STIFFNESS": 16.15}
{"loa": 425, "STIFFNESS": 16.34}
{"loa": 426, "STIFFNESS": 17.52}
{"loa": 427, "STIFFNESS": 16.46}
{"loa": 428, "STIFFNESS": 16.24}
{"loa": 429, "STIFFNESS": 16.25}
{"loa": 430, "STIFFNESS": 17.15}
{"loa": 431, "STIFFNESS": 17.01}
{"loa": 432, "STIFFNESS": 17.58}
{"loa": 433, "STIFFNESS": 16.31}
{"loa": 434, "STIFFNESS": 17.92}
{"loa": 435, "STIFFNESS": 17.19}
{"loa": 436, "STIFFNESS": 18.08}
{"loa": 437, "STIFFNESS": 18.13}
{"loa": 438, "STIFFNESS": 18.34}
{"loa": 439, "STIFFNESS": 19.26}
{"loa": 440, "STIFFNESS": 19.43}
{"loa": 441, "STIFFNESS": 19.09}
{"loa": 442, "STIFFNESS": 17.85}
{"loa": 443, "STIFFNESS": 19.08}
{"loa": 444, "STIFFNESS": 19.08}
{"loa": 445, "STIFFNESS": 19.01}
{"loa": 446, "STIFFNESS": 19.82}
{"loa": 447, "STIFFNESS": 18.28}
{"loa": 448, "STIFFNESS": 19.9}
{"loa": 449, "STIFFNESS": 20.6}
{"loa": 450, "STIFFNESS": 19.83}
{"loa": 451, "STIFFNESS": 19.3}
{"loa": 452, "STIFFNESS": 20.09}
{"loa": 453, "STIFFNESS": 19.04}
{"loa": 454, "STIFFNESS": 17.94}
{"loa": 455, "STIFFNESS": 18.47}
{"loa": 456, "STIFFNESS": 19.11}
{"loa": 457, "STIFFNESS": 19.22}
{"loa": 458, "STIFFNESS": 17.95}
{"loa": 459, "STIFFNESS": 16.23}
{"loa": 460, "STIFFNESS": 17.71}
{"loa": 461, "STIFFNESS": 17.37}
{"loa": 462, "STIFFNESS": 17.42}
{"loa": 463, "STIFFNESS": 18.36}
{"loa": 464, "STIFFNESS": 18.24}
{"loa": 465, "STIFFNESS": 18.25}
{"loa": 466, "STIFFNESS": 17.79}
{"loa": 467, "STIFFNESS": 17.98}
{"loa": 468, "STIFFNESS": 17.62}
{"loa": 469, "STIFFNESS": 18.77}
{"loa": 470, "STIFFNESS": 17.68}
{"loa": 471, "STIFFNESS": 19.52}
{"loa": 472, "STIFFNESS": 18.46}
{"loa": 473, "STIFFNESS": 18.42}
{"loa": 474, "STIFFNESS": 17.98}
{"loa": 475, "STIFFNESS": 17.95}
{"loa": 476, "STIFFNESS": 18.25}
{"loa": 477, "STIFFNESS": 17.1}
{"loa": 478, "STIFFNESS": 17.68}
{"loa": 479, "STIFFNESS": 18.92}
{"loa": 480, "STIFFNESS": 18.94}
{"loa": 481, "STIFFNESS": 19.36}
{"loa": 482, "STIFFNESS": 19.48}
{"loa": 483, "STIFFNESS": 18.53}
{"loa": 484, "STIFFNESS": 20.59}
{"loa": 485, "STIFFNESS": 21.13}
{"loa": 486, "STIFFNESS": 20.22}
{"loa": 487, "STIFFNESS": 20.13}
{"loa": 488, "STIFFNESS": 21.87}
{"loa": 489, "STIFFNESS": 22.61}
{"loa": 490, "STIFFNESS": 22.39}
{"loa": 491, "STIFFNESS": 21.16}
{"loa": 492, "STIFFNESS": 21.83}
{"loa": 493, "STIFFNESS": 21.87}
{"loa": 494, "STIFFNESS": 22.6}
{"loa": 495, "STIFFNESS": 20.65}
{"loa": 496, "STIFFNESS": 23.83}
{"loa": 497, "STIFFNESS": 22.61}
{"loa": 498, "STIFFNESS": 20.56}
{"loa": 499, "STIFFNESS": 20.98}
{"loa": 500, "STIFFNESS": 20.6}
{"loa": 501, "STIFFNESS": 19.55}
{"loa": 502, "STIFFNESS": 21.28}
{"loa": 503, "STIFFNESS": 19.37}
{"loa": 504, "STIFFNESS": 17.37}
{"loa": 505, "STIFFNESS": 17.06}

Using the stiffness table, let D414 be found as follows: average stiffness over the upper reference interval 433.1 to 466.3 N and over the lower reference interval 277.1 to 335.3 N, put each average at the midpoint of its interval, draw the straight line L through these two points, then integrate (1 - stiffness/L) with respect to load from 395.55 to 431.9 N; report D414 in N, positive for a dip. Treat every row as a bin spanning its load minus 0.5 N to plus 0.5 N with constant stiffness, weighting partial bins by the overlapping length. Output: 2.7 N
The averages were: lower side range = 16.2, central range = 16.6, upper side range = 18.6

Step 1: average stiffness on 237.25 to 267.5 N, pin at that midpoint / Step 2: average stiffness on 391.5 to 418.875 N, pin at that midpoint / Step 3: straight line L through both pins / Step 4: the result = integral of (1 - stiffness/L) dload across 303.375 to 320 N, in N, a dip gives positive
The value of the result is -3.31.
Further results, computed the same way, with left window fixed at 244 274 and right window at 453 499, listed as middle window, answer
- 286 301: 0.44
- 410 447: 1.30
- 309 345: -3.55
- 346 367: 2.24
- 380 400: 0.51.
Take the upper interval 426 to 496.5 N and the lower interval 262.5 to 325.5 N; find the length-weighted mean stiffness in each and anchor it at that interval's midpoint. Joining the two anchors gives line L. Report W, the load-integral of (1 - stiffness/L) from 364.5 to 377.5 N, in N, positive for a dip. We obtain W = 1.1 N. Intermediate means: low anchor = 15.8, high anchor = 18.9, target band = 15.8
